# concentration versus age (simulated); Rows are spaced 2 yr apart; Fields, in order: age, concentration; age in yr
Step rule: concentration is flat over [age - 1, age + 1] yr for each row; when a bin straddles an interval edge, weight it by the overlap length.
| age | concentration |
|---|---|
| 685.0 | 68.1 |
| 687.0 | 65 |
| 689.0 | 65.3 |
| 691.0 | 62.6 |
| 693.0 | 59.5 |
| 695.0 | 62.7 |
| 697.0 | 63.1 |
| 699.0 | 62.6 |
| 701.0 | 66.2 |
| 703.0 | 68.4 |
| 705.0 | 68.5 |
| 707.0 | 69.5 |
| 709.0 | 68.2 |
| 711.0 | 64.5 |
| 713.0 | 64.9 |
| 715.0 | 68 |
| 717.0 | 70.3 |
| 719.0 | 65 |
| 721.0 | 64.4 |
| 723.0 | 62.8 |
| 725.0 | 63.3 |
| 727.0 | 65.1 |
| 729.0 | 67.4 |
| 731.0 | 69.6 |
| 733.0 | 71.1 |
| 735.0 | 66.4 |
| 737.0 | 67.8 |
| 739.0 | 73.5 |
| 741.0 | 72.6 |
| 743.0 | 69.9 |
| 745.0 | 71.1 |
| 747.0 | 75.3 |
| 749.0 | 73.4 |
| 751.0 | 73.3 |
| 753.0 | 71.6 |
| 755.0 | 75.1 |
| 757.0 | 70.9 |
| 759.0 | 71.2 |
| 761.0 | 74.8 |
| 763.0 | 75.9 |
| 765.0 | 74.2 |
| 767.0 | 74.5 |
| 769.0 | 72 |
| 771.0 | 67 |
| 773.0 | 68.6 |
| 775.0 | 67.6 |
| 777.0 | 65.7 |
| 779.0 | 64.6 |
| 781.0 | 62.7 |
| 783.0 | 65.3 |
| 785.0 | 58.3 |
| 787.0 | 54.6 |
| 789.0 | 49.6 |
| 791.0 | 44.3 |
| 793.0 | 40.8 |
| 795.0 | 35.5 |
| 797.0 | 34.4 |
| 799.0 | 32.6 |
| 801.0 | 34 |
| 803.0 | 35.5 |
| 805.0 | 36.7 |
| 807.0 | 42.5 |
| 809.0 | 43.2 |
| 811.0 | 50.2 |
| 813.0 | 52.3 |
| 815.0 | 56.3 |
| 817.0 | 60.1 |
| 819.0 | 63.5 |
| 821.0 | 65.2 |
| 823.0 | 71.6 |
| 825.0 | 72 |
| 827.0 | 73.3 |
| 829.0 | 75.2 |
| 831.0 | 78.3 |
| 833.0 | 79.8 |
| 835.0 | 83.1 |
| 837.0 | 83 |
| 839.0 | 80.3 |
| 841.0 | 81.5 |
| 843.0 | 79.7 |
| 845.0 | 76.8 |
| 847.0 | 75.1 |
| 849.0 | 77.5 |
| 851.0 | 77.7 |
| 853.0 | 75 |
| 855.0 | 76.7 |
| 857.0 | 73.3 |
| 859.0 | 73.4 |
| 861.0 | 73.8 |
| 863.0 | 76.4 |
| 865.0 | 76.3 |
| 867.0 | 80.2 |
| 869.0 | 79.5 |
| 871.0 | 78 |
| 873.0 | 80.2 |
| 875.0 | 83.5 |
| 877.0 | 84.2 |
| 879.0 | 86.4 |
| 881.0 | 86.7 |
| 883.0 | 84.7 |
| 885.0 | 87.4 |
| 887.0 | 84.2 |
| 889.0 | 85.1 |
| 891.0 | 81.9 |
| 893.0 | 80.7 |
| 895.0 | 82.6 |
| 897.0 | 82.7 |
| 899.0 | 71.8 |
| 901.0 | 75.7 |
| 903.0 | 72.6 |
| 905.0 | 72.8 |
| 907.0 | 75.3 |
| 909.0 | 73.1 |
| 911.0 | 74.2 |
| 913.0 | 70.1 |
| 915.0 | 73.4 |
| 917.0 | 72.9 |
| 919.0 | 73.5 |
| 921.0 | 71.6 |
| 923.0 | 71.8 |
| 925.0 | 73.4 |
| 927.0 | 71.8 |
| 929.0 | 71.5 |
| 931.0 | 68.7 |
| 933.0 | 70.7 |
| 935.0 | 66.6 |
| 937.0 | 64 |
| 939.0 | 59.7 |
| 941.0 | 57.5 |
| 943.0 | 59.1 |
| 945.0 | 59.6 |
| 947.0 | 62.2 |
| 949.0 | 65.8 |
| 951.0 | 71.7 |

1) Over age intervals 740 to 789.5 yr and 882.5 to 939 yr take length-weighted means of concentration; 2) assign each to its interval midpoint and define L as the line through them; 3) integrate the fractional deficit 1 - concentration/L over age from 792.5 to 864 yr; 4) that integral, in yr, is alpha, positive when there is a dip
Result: 7.7 yr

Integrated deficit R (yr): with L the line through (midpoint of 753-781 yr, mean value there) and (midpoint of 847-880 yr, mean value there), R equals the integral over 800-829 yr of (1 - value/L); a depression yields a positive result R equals 7.7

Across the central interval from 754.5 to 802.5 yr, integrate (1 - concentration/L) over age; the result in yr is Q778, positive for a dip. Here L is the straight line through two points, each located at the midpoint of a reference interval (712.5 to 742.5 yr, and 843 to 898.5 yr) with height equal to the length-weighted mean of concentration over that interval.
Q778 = 8.3 yr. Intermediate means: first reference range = 67.6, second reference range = 79.9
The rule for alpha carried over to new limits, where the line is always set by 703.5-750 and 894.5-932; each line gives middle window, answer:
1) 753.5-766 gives -0.8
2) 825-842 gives -1.8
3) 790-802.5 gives 5.9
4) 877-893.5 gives -2.7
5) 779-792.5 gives 2.7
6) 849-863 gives -0.6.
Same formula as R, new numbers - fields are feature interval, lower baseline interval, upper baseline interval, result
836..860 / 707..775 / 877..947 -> -1.7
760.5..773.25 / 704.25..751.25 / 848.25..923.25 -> -0.3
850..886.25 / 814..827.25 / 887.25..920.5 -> -4.0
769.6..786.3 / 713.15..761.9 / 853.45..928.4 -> 1.6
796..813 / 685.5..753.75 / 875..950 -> 7.5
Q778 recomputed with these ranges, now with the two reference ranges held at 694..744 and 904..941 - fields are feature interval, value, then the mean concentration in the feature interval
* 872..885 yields -2.76 yr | 84.5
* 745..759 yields -1.11 yr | 73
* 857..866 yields -0.69 yr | 74.8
